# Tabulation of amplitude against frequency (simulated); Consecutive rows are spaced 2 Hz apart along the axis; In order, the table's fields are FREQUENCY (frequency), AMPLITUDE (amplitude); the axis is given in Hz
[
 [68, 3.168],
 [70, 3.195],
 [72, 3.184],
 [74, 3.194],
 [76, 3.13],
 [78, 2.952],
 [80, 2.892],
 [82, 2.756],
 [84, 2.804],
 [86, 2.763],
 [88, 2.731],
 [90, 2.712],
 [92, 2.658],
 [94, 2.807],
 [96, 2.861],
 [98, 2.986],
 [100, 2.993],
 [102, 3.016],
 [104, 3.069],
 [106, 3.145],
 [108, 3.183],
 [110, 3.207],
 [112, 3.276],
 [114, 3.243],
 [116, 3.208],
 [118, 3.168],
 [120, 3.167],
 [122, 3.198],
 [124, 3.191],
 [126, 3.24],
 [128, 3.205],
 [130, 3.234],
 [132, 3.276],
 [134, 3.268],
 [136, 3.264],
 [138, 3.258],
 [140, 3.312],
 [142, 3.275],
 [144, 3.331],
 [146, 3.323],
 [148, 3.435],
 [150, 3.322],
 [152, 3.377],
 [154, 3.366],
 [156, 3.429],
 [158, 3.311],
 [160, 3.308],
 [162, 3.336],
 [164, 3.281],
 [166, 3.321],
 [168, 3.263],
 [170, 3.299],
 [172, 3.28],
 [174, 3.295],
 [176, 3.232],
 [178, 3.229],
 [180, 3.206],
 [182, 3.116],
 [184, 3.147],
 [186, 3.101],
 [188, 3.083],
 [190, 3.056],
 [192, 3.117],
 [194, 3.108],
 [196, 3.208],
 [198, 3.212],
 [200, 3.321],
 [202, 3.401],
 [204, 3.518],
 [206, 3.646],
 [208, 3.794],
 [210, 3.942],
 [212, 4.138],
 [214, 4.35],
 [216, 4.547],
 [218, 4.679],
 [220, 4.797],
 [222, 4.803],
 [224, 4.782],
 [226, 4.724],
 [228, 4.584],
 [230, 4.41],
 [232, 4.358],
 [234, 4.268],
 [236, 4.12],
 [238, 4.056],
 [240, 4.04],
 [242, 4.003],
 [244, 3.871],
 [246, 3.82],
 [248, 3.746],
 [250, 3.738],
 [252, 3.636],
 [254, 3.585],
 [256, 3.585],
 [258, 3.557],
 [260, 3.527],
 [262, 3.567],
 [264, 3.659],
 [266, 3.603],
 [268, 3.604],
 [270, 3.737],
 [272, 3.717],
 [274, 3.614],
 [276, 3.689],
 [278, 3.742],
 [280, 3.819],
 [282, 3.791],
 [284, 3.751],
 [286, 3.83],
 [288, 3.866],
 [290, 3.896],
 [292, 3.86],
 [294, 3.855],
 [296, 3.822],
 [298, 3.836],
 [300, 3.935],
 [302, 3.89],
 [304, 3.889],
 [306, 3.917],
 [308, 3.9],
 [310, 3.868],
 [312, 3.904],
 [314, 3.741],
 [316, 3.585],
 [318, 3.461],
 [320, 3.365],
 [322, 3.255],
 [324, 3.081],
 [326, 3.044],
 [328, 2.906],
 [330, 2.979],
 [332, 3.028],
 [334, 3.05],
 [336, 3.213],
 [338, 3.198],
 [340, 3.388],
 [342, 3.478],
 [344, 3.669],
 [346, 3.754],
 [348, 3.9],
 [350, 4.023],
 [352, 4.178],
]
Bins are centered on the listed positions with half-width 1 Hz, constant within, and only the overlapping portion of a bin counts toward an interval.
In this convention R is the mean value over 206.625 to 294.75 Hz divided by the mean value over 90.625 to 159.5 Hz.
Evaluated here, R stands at 1.25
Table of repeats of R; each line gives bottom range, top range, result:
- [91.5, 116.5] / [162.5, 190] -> 1.05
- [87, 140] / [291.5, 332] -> 1.16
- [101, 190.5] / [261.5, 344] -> 1.11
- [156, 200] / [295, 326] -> 1.14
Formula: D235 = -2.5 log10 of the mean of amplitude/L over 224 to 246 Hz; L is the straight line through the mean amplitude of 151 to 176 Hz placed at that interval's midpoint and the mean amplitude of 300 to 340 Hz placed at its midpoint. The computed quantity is -0.25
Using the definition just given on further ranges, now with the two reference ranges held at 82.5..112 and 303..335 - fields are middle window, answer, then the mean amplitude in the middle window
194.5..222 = -0.22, 3.91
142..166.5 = -0.10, 3.34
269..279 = -0.11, 3.7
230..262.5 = -0.18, 3.86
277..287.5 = -0.13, 3.79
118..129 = -0.07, 3.2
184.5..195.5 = 0.01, 3.1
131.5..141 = -0.09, 3.28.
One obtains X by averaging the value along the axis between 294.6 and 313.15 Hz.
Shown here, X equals 3.88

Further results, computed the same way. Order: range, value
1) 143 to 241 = 3.66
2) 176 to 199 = 3.15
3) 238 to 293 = 3.74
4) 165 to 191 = 3.2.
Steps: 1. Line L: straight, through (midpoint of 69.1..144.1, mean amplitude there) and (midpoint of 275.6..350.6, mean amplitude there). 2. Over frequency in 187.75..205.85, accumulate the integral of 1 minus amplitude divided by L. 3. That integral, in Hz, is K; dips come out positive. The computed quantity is 0.3 Hz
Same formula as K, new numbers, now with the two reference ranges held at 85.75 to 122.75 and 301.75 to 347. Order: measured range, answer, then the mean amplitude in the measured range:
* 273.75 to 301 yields -3.5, 3.81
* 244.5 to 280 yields -3.5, 3.66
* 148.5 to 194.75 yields -1.3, 3.25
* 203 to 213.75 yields -2.1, 3.85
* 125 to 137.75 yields -0.7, 3.25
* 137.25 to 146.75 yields -0.6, 3.3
